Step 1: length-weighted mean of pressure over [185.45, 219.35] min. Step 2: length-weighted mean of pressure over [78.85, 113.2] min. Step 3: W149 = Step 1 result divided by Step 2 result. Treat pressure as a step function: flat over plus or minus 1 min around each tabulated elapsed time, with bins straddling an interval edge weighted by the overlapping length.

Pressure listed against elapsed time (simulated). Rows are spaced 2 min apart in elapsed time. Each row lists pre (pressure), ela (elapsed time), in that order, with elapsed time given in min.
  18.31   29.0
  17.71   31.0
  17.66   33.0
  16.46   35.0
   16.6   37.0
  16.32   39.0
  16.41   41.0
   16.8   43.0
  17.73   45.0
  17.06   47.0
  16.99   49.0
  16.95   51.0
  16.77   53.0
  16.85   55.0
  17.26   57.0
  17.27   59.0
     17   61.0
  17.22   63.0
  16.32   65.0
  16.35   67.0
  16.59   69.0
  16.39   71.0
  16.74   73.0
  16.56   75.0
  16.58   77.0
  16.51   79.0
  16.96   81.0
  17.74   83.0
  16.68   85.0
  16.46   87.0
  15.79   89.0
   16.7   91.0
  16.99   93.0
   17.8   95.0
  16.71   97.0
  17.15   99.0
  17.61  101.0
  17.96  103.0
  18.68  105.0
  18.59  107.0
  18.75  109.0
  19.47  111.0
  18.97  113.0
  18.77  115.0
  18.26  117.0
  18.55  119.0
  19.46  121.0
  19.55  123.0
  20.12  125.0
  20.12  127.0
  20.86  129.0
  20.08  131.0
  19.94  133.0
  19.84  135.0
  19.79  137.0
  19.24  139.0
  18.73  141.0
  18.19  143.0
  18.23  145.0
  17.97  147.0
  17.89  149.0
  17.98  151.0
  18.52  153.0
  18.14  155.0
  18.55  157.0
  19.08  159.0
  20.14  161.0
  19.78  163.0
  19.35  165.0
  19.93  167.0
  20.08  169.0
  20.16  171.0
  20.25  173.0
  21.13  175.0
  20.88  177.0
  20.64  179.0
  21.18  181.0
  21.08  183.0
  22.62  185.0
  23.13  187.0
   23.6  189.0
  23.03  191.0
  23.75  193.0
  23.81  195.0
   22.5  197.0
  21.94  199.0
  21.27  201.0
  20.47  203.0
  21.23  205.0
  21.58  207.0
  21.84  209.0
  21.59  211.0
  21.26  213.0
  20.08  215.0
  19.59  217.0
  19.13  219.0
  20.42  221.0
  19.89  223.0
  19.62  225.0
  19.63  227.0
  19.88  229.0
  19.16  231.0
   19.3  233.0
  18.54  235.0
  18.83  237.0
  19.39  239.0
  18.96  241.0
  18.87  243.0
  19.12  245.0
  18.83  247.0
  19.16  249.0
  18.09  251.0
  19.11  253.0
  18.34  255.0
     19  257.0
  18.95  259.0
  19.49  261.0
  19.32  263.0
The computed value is 1.2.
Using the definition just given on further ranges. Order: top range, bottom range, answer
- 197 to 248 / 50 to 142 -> 1.12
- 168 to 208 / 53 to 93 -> 1.30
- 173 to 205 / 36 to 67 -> 1.30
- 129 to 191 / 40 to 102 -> 1.18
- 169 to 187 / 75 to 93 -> 1.26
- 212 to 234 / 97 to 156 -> 1.05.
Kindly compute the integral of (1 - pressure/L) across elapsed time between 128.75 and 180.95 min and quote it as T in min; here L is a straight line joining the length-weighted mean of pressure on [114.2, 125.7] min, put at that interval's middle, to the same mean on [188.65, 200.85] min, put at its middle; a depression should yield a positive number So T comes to 3.6 min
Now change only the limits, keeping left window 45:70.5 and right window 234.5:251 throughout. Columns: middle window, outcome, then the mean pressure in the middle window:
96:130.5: -2.6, 18.8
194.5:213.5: -3.3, 21.7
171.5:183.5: -1.7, 20.8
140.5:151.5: -0.2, 18.1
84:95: 0.4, 16.6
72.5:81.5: 0.2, 16.6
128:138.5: -1.4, 20.1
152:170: -1.2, 19.3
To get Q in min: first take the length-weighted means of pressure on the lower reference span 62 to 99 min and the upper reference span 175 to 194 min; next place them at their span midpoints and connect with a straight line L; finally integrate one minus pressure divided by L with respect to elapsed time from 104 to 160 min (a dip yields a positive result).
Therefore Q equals 1.1 min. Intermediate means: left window 16.7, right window 22.2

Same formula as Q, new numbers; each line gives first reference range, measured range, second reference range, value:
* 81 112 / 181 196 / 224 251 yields -3.5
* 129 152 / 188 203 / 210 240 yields -2.5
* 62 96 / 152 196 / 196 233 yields -3.2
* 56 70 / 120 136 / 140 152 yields -1.9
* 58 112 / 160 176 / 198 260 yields -1.2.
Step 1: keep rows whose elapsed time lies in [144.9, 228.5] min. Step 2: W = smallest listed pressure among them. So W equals 17.89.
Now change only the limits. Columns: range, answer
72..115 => 15.79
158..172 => 19.08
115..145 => 18.19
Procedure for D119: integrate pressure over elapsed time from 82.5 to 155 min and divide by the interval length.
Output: 18.4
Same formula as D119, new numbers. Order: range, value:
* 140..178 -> 19.2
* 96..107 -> 17.7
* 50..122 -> 17.4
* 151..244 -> 20.5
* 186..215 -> 22.1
